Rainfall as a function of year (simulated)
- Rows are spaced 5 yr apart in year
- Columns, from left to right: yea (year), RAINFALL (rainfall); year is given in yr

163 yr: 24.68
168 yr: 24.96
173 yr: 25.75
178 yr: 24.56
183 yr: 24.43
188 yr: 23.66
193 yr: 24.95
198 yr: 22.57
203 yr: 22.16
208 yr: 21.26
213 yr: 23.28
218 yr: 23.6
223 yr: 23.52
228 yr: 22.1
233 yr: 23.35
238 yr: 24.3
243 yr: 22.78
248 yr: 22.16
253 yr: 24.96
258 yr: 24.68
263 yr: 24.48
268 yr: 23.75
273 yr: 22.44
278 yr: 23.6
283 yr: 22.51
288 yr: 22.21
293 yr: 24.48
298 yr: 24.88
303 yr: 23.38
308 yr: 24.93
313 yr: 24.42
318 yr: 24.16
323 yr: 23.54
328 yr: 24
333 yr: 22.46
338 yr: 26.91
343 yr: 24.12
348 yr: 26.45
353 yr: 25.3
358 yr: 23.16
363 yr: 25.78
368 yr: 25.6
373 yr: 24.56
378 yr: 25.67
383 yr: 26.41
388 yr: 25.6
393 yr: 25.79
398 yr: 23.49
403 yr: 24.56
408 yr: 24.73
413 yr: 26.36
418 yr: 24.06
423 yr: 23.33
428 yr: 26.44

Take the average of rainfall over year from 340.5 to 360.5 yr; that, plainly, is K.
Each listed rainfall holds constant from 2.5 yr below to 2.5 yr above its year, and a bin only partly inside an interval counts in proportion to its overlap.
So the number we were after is 24.8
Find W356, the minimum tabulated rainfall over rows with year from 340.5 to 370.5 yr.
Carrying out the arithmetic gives 23.16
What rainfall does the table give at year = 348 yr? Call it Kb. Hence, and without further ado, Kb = 26.45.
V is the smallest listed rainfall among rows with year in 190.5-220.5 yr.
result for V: 21.26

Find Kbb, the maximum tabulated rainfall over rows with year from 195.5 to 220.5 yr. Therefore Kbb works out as 23.6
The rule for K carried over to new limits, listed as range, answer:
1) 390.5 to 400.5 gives 24.6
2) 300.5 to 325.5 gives 24.1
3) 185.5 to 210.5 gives 22.9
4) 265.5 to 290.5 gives 22.9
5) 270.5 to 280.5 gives 23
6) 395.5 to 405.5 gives 24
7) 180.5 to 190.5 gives 24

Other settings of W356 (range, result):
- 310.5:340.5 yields 22.46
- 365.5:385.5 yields 24.56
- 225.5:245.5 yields 22.1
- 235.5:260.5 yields 22.16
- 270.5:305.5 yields 22.21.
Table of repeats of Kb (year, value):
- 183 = 24.43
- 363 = 25.78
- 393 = 25.79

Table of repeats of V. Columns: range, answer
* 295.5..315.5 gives 23.38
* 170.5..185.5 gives 24.43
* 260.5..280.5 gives 22.44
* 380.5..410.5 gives 23.49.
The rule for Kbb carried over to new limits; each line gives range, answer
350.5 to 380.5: 25.78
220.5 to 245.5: 24.3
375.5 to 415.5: 26.41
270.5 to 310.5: 24.93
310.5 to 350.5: 26.91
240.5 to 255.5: 24.96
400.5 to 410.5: 24.73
